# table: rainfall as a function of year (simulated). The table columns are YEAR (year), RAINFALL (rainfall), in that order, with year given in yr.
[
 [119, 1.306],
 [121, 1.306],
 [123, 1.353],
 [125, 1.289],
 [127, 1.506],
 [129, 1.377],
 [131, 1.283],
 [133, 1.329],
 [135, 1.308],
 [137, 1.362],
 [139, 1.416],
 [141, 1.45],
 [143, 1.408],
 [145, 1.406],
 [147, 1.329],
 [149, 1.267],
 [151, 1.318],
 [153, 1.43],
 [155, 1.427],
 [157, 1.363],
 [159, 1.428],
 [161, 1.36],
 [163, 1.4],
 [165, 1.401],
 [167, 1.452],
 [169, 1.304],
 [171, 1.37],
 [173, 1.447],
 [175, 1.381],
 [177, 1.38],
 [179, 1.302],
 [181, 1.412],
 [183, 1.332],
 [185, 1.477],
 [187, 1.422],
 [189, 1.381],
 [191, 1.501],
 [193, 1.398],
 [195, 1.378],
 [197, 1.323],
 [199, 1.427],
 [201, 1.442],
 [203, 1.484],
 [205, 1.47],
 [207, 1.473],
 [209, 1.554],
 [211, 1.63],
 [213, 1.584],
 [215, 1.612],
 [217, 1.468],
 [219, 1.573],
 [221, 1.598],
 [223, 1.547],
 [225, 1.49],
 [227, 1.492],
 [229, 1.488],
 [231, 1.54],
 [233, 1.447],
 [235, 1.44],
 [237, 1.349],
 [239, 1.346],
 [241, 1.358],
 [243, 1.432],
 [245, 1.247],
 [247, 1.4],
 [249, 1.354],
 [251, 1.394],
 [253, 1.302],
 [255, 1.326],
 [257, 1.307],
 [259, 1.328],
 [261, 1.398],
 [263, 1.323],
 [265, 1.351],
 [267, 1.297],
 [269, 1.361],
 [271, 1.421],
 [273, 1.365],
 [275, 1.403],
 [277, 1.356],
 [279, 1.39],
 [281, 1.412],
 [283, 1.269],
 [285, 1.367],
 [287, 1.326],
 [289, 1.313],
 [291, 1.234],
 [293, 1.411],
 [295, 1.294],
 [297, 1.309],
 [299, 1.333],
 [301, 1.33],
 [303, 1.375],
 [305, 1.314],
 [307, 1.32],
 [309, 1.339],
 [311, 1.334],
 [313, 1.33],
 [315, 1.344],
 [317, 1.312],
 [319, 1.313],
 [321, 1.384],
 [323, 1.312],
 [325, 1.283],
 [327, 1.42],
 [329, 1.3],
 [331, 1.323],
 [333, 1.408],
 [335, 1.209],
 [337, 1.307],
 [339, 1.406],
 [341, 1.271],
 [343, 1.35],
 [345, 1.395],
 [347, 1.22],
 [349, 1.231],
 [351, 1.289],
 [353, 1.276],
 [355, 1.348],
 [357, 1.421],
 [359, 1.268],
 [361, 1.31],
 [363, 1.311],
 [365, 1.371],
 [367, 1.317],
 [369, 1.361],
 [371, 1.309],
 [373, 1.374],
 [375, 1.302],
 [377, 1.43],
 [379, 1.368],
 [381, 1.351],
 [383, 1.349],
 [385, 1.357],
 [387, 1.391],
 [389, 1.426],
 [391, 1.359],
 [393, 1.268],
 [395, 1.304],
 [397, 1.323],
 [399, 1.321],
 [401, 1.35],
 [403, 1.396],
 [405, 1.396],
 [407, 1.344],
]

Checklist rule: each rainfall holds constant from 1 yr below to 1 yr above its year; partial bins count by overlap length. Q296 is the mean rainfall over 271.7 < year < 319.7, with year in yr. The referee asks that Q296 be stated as 1.34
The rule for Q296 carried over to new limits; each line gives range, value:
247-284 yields 1.35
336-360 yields 1.32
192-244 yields 1.47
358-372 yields 1.32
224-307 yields 1.37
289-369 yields 1.32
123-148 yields 1.37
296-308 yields 1.33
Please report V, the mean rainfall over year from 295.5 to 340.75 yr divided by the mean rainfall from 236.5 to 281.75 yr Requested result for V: 1.0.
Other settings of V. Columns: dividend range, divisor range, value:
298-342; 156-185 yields 0.96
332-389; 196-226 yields 0.88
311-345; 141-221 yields 0.93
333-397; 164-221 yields 0.92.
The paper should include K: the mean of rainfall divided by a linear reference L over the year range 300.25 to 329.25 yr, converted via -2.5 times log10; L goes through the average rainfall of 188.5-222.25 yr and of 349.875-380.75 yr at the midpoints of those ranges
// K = 0.04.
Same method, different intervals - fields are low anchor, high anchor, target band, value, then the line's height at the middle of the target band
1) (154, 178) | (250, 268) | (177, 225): -0.07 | 1.37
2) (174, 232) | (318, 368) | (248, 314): 0.04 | 1.39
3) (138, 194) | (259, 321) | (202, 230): -0.12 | 1.37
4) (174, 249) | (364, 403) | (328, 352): 0.05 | 1.37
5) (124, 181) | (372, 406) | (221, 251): -0.05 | 1.37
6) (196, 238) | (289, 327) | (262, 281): 0.02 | 1.4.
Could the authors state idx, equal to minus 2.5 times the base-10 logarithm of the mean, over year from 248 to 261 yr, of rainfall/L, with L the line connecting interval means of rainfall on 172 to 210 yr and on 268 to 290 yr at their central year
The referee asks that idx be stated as 0.03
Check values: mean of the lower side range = 1.42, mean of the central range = 1.34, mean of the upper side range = 1.36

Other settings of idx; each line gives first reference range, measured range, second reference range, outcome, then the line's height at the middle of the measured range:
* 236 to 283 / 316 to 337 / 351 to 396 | 0.02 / 1.35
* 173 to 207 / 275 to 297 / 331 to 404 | 0.02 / 1.37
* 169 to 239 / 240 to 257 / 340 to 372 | 0.05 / 1.41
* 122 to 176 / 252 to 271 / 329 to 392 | 0.01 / 1.35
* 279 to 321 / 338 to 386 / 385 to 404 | 0.01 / 1.34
